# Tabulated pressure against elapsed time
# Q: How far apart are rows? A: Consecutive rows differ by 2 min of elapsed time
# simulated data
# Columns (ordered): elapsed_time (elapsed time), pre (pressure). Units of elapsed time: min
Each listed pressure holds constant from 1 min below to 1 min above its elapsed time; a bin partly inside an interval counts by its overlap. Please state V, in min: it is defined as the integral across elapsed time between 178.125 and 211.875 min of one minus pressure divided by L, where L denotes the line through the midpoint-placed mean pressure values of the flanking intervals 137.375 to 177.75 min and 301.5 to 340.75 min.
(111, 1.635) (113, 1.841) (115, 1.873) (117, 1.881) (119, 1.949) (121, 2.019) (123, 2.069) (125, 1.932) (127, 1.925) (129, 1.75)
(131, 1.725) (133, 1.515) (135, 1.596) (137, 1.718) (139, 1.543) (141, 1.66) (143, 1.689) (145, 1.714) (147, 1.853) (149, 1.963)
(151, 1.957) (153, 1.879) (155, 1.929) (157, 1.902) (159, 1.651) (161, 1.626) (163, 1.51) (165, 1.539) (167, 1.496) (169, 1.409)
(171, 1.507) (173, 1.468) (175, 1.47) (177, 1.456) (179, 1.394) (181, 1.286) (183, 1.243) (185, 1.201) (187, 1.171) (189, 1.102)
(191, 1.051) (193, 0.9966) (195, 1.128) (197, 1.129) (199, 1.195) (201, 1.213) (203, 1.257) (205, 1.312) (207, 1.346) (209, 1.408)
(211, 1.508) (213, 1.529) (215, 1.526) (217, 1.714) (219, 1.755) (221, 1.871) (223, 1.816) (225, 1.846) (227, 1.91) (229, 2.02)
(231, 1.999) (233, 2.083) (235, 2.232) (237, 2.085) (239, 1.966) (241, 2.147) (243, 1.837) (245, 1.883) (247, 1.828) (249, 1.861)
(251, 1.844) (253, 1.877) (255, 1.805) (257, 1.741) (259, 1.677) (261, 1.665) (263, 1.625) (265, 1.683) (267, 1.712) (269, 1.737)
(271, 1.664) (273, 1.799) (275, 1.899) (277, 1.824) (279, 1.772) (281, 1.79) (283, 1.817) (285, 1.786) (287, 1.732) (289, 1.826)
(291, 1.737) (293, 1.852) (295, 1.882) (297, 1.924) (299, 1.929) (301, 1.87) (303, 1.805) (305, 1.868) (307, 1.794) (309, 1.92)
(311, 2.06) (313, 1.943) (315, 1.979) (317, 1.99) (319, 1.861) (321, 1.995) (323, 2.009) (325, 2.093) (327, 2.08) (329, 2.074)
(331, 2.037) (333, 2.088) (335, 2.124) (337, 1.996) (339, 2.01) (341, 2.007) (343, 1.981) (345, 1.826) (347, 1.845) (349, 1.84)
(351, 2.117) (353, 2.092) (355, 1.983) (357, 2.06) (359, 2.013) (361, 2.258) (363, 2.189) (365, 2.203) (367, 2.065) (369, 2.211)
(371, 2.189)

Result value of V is 9.9 min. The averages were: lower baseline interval 1.66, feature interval 1.23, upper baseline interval 1.98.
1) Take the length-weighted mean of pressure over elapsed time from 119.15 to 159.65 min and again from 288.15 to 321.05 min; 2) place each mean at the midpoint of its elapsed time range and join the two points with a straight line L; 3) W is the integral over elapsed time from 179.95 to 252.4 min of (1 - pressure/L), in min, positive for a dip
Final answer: 10.0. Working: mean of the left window 1.8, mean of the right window 1.89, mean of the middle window 1.59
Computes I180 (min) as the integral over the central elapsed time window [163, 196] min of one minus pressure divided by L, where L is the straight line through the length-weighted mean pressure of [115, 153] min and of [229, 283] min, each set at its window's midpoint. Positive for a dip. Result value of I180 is 9.2 min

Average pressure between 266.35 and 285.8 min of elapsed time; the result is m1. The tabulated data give 1.78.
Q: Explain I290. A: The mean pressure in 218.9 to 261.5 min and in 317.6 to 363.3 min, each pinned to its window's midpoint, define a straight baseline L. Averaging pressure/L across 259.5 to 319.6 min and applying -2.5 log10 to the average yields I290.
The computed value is 0.080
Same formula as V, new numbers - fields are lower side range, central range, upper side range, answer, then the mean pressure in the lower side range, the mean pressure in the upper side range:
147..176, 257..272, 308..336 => 1.7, 1.67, 2.02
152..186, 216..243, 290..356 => -4.1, 1.53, 1.96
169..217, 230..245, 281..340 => -4.8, 1.31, 1.93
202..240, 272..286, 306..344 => 0.6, 1.75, 2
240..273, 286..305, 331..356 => 0.4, 1.79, 1.99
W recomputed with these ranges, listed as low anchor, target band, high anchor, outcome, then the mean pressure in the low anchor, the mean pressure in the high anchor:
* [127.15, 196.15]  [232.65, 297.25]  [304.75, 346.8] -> -0.6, 1.54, 1.99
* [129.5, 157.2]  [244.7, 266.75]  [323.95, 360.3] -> 1.6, 1.76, 2.02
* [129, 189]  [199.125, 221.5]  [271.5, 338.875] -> 3.0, 1.58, 1.91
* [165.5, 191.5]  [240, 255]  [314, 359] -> -2.4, 1.34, 2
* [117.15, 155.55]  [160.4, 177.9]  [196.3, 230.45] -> 2.1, 1.81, 1.56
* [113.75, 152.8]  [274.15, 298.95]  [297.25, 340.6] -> 1.6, 1.81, 1.98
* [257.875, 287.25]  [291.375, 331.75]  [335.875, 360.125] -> -1.6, 1.75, 1.98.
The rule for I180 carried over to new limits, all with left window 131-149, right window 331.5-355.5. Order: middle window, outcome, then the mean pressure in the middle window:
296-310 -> 0.4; 1.87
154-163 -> -0.2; 1.75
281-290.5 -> 0.6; 1.79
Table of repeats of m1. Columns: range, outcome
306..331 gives 1.99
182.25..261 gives 1.62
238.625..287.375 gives 1.8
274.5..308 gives 1.83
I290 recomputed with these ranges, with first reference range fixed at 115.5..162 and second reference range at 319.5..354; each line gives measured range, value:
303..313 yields 0.04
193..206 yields 0.49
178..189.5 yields 0.44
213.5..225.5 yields 0.09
